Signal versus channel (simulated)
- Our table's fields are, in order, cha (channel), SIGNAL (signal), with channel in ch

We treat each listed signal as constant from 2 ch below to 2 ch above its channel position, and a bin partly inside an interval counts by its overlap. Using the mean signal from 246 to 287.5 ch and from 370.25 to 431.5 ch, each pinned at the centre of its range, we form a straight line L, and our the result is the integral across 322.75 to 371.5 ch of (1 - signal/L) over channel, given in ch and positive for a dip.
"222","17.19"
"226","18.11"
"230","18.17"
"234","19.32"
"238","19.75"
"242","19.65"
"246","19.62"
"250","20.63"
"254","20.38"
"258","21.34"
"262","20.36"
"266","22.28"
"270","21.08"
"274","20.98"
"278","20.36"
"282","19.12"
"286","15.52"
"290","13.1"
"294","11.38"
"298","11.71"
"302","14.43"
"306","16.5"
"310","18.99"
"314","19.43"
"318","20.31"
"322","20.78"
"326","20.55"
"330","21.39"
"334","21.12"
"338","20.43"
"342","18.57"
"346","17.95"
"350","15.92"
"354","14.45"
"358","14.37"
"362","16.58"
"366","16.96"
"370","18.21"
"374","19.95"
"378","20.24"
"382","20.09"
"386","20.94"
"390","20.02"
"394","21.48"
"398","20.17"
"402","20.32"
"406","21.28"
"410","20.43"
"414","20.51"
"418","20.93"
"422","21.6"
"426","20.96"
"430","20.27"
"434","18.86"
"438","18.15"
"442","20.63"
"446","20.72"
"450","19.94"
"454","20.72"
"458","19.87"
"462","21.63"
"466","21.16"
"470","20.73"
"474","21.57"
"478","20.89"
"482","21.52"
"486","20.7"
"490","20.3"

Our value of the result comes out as 5.5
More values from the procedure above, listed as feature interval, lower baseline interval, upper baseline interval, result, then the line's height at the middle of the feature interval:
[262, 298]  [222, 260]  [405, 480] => 3.6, 19.7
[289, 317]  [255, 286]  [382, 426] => 7.1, 20.5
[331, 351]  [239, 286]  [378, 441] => 1.3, 20.4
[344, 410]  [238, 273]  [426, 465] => 5.2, 20.3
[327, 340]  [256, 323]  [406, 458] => -1.5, 18.8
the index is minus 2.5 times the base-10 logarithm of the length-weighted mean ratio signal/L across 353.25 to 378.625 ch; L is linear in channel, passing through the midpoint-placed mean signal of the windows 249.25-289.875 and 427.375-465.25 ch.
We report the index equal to 0.16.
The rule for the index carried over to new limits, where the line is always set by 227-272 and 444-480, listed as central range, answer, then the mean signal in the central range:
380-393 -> 0.01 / 20.4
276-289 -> 0.13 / 17.9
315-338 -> -0.02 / 20.7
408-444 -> 0.02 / 20.3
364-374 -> 0.14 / 18.1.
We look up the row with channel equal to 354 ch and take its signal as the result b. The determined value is 14.45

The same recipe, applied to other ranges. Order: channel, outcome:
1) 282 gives 19.12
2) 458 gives 19.87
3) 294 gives 11.38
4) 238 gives 19.75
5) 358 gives 14.37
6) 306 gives 16.5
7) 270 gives 21.08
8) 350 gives 15.92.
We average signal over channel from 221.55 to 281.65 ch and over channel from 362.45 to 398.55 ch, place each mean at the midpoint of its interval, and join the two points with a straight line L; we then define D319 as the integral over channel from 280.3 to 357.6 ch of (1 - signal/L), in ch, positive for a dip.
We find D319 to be 9.4 ch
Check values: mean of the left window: 20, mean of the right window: 19.6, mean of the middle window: 17.4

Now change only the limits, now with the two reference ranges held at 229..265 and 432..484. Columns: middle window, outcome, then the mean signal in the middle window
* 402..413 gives -0.2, 20.7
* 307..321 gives 0.5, 19.4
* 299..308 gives 2.3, 15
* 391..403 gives -0.2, 20.6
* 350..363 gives 3.3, 15.1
